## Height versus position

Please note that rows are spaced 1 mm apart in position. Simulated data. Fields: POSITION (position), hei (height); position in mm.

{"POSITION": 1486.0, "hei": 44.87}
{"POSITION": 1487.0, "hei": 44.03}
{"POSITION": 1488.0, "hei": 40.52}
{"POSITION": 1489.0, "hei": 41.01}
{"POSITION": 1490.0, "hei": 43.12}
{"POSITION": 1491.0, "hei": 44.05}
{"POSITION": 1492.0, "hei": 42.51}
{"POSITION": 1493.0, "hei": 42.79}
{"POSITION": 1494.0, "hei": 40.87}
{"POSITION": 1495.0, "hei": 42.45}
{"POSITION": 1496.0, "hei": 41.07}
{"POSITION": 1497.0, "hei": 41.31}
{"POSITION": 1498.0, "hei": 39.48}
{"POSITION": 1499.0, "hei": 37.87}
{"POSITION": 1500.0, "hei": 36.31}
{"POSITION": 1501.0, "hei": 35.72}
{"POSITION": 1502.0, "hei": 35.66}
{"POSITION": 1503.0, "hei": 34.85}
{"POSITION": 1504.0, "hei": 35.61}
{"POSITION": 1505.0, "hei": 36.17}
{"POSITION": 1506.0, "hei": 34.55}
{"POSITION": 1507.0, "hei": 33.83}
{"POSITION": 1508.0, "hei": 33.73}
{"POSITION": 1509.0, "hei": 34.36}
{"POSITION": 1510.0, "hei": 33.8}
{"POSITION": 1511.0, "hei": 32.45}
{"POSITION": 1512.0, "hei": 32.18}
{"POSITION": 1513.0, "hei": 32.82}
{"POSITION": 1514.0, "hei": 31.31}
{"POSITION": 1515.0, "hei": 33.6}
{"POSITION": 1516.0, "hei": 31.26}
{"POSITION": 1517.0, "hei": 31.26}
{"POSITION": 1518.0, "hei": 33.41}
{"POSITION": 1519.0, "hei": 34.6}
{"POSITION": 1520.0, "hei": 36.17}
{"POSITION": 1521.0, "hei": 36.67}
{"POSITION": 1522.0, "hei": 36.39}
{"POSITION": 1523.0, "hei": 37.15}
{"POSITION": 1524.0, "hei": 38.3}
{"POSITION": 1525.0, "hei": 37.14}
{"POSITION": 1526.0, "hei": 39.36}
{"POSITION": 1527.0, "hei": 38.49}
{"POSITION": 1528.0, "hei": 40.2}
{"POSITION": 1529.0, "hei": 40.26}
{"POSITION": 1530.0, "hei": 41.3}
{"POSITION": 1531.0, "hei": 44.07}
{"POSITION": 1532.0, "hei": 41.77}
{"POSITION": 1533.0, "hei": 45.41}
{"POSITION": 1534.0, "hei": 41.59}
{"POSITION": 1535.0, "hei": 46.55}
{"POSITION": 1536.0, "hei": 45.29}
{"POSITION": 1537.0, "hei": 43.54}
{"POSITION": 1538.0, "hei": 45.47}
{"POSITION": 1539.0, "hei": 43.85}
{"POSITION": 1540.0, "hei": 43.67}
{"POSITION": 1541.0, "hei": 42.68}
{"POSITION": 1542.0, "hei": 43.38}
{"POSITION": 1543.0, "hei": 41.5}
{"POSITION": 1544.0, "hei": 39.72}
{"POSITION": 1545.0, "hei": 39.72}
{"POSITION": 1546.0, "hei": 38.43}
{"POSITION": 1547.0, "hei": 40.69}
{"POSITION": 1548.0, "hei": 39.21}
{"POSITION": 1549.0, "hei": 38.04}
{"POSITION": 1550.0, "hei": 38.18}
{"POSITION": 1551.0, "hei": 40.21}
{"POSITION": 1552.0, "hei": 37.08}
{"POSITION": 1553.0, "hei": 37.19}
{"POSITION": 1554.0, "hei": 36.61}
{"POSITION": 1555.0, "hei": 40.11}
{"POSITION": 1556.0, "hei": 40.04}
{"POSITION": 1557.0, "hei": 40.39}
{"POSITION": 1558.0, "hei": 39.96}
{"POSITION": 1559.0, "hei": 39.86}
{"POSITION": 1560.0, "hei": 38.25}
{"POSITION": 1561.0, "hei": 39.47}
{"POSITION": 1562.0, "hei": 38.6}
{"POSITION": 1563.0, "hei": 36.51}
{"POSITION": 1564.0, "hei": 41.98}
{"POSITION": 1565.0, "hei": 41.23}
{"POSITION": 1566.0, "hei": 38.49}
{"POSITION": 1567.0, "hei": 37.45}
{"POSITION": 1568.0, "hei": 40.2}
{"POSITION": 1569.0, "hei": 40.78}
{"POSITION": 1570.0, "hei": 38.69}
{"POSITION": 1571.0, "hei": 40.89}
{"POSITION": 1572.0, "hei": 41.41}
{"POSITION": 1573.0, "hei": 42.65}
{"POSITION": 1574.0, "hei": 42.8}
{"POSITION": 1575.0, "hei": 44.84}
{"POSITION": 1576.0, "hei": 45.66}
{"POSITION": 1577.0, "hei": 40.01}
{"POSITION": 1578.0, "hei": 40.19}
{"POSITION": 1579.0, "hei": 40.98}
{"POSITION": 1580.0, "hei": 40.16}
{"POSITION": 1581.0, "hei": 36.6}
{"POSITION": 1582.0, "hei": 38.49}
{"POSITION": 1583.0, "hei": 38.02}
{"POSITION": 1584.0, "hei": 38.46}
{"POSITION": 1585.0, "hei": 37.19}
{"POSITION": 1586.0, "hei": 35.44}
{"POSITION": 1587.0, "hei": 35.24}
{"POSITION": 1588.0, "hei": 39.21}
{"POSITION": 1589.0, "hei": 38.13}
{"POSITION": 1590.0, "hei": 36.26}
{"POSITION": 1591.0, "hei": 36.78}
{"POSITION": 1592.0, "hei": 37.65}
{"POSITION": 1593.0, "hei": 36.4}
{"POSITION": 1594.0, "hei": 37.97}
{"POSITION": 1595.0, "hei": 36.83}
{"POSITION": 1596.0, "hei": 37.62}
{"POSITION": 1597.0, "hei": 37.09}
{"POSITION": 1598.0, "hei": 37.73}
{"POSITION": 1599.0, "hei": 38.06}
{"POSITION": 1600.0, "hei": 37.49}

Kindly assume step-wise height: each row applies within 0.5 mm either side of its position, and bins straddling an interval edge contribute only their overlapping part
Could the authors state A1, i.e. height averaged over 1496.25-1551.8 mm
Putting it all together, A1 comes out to 38.2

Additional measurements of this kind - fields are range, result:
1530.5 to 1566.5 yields 40.8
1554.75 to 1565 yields 39.6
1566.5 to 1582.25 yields 40.8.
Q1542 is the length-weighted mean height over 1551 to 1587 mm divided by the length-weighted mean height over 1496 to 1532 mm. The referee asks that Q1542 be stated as 1.1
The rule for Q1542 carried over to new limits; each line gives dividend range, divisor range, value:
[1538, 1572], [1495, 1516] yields 1.13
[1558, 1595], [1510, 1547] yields 1.01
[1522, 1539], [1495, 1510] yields 1.14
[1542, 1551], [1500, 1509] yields 1.13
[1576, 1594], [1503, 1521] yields 1.13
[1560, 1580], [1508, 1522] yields 1.21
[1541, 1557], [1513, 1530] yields 1.10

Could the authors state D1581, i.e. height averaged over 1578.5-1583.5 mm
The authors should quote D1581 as 38.9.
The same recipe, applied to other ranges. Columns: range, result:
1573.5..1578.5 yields 42.7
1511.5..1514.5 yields 32.1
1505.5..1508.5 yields 34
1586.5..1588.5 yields 37.2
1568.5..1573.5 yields 40.9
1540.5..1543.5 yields 42.5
